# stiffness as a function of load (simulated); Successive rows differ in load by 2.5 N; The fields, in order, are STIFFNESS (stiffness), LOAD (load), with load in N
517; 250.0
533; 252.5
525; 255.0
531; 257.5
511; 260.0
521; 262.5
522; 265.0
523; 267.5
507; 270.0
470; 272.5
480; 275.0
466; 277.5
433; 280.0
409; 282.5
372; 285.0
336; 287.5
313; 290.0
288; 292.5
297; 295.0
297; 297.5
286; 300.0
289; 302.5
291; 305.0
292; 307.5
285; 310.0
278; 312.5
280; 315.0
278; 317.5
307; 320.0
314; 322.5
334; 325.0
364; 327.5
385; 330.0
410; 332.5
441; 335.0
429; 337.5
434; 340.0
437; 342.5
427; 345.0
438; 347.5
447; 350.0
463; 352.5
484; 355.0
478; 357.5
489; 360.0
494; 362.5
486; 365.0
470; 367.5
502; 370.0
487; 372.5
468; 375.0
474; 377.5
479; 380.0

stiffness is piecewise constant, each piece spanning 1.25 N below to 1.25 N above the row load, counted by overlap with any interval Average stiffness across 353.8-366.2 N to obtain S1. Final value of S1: 486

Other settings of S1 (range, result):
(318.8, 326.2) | 318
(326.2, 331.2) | 374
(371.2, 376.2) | 478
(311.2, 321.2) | 286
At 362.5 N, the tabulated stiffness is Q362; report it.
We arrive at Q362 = 494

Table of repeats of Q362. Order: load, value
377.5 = 474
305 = 291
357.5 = 478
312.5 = 278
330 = 385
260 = 511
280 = 433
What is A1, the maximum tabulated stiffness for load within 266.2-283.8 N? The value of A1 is 523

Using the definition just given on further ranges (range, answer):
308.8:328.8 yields 364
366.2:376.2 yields 502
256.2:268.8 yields 531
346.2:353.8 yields 463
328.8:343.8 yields 441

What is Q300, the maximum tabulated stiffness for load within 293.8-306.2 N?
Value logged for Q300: 297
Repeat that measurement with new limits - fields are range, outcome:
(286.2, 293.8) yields 336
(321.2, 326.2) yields 334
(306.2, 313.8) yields 292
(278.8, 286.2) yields 433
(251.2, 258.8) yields 533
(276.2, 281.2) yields 466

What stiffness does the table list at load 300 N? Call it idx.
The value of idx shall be 286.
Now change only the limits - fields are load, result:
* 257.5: 531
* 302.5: 289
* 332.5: 410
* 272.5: 470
